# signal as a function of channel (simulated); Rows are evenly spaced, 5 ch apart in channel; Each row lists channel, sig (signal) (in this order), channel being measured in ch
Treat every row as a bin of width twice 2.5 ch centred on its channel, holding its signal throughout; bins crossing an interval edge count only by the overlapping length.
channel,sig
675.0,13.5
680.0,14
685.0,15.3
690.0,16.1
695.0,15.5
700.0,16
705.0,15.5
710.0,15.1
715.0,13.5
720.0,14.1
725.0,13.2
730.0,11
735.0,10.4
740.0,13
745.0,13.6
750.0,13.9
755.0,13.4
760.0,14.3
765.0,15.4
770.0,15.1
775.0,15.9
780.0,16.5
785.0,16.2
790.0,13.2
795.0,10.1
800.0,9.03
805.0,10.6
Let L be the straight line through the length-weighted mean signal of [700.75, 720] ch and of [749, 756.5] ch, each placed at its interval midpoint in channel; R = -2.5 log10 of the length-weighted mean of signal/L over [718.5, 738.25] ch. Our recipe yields 0.18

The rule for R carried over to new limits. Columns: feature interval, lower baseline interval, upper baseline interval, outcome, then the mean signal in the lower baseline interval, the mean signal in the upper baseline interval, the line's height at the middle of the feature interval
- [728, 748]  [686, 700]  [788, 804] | 0.12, 15.8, 10.7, 13.6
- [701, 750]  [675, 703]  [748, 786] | 0.13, 15.2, 15.1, 15.1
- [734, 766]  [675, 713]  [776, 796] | 0.10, 15.2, 14.4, 14.7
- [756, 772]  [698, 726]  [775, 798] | -0.04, 14.6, 14.1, 14.3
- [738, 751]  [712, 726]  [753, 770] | 0.06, 13.7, 14.5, 14.2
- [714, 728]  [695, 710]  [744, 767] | 0.12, 15.6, 14.1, 15.1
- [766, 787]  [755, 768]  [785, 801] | -0.20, 14.6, 11.8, 13.3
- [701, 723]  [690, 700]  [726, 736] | -0.08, 15.8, 11.1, 13.6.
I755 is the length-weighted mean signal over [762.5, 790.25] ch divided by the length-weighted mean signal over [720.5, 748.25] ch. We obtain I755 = 1.3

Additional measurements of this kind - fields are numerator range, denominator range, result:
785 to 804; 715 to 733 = 0.90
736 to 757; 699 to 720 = 0.89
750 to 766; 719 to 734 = 1.15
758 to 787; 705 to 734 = 1.16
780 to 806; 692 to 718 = 0.82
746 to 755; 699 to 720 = 0.92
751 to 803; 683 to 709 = 0.89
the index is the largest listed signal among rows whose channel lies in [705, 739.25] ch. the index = 15.5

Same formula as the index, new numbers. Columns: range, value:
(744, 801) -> 16.5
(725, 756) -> 13.9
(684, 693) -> 16.1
